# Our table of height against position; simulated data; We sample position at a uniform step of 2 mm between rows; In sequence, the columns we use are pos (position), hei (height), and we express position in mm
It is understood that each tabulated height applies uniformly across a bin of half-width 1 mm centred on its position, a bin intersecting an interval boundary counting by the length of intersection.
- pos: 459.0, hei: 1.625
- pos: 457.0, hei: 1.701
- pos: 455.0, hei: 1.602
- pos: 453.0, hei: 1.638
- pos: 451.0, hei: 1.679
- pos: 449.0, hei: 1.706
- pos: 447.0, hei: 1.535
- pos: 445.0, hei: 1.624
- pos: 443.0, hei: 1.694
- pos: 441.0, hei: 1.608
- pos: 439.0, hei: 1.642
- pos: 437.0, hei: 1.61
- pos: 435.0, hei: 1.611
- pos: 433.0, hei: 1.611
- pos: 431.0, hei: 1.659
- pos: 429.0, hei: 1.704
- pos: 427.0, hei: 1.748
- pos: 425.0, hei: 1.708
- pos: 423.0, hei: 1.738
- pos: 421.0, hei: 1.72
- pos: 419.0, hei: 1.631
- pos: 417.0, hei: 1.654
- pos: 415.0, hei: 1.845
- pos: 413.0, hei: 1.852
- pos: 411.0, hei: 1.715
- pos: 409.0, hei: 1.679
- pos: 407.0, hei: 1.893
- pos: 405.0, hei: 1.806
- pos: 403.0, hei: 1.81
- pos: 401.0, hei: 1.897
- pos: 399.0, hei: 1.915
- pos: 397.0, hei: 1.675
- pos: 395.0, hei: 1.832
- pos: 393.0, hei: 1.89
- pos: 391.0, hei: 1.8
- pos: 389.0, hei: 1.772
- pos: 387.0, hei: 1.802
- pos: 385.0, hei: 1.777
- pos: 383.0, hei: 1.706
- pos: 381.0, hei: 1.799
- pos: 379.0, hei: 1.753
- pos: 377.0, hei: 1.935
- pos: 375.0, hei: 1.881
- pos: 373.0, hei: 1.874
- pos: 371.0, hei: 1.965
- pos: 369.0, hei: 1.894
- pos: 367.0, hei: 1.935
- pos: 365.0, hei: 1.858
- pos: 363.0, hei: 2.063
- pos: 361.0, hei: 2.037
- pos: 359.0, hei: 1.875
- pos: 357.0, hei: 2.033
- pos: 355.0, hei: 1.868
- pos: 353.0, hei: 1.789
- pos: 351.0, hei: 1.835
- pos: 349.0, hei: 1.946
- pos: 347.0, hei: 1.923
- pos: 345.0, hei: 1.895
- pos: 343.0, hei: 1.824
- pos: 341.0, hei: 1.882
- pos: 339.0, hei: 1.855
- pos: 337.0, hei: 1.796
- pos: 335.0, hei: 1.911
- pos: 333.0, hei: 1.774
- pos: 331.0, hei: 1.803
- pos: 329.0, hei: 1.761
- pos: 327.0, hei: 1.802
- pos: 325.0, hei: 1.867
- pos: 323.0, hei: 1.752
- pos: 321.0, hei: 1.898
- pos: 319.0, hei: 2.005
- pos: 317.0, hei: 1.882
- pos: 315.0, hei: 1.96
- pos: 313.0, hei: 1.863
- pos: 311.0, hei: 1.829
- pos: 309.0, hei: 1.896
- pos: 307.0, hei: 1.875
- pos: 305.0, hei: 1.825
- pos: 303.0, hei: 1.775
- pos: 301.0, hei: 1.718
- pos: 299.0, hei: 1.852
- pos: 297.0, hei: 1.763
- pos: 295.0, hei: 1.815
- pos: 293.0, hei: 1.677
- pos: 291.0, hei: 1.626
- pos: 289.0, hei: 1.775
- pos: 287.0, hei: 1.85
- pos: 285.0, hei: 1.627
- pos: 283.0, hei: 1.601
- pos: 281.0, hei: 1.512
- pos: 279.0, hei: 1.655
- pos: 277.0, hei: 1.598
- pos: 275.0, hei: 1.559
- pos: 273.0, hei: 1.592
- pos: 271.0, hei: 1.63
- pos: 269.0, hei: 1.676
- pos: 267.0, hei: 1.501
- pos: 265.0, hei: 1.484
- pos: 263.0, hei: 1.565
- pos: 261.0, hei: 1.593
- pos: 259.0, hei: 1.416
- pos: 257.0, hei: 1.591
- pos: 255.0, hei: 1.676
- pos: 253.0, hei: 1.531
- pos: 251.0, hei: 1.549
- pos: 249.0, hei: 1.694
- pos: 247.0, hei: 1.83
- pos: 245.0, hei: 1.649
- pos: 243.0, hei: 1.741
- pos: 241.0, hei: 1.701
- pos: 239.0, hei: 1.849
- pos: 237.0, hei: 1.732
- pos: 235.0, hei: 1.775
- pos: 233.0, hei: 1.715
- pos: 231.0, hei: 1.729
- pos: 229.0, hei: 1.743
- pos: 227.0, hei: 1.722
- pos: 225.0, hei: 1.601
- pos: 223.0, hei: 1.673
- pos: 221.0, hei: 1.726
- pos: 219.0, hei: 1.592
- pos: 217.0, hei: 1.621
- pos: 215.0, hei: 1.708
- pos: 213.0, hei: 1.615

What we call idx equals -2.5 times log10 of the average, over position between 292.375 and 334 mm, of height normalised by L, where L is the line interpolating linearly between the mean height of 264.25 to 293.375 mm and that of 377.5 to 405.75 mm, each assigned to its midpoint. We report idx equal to -0.093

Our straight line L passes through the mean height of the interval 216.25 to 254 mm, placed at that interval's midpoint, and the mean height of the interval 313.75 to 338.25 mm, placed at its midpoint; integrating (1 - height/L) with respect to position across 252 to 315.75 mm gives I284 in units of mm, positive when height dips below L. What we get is 3.45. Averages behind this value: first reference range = 1.69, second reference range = 1.85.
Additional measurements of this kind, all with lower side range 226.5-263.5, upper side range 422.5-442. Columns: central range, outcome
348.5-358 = -1.3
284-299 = -0.6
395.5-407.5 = -1.2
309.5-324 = -1.9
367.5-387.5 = -2.1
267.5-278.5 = 0.4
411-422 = -0.5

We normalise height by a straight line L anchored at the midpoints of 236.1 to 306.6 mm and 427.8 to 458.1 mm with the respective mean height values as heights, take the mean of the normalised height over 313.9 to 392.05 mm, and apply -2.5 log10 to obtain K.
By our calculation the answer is -0.13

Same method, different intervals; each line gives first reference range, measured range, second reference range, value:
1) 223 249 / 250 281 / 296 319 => 0.13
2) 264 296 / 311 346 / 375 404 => -0.08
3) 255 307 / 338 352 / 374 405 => -0.08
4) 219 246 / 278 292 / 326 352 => 0.07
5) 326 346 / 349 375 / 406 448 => -0.08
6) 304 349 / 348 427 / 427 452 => -0.05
